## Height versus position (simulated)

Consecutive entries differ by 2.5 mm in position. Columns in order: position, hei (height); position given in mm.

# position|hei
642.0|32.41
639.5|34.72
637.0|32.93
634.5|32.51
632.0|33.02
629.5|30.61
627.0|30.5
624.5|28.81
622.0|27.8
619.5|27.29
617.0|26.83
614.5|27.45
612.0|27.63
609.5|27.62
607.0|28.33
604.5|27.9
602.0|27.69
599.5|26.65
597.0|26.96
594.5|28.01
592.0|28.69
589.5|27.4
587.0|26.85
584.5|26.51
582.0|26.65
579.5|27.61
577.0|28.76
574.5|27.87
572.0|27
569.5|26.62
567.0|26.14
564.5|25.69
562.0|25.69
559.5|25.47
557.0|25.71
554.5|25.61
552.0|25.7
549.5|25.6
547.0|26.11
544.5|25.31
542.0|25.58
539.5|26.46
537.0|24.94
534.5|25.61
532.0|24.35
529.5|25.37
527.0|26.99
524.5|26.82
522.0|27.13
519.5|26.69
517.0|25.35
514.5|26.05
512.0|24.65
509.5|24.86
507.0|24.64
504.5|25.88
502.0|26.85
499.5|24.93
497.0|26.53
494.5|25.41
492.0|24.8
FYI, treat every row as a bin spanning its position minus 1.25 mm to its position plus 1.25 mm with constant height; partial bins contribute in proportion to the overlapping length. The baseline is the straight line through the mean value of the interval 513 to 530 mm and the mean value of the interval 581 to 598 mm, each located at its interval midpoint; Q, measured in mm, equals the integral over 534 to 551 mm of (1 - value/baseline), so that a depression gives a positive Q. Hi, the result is 0.6 mm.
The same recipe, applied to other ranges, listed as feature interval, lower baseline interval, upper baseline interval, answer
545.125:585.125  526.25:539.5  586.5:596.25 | 0.52 mm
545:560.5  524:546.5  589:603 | 0.32 mm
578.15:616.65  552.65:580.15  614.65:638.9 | 1.18 mm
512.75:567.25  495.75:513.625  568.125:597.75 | 1.10 mm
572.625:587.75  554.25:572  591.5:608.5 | -0.35 mm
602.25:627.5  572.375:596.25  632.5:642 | 2.37 mm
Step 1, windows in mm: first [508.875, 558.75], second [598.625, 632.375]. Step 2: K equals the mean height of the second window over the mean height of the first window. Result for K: 1.10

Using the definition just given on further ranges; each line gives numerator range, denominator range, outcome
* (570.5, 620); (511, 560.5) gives 1.07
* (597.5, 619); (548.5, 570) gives 1.07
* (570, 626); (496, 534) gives 1.07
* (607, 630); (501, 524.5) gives 1.09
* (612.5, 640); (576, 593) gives 1.09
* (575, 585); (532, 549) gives 1.07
